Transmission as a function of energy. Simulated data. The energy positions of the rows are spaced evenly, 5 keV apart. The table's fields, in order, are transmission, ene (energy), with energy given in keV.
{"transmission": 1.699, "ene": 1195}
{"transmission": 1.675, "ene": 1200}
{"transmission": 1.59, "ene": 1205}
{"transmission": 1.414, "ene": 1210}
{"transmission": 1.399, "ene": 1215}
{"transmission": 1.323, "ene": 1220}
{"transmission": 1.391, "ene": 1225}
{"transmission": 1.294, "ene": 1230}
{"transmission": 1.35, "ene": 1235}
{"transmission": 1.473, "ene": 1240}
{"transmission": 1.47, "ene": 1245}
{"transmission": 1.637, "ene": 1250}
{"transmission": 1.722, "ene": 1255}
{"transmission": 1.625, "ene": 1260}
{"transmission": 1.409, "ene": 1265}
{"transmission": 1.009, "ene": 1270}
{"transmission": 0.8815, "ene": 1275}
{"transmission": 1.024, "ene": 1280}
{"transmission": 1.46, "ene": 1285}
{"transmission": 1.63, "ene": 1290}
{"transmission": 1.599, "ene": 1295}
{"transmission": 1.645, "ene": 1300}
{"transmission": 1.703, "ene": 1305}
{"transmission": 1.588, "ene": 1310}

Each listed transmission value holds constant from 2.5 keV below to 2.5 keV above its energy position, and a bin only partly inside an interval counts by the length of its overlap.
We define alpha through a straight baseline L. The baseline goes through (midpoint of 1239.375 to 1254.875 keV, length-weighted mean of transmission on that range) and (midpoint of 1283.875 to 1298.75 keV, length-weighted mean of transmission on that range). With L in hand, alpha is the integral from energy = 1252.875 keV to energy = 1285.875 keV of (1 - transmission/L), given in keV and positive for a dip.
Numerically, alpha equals 5.86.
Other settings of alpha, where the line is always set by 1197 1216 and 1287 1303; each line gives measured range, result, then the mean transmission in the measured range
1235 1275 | 3.8 keV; 1.43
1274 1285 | 3.6 keV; 1.08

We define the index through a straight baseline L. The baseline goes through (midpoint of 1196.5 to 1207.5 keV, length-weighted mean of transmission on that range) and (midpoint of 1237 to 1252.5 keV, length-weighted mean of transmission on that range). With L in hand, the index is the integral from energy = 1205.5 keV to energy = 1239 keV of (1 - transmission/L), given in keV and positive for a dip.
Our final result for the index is 4.3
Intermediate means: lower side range 1.64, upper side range 1.52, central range 1.38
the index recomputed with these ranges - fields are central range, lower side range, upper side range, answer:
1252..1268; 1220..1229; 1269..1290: -4.36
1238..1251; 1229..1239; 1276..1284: -2.33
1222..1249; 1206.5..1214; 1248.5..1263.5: 2.52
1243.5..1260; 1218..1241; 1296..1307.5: -1.88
